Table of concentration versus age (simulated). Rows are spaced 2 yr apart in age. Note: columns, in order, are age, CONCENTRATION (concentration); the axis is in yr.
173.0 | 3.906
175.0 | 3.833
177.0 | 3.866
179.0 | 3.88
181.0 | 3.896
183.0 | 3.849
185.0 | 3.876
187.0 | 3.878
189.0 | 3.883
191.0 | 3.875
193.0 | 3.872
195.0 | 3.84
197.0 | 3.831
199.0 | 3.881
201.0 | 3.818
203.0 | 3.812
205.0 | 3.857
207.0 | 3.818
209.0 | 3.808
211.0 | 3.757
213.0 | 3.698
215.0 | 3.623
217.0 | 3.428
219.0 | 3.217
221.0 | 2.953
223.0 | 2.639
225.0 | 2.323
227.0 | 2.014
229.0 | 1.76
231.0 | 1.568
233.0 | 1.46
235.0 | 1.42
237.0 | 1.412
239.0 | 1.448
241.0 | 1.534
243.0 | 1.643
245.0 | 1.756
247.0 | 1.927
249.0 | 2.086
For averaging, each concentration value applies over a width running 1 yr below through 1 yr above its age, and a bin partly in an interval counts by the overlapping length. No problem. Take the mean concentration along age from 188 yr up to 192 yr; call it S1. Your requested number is 3.88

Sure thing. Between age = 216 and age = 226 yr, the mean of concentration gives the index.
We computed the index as 2.91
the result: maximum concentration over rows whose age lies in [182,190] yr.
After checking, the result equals 3.883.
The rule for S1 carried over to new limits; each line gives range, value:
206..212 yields 3.79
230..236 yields 1.48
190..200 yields 3.86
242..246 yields 1.7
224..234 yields 1.82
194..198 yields 3.84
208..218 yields 3.66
